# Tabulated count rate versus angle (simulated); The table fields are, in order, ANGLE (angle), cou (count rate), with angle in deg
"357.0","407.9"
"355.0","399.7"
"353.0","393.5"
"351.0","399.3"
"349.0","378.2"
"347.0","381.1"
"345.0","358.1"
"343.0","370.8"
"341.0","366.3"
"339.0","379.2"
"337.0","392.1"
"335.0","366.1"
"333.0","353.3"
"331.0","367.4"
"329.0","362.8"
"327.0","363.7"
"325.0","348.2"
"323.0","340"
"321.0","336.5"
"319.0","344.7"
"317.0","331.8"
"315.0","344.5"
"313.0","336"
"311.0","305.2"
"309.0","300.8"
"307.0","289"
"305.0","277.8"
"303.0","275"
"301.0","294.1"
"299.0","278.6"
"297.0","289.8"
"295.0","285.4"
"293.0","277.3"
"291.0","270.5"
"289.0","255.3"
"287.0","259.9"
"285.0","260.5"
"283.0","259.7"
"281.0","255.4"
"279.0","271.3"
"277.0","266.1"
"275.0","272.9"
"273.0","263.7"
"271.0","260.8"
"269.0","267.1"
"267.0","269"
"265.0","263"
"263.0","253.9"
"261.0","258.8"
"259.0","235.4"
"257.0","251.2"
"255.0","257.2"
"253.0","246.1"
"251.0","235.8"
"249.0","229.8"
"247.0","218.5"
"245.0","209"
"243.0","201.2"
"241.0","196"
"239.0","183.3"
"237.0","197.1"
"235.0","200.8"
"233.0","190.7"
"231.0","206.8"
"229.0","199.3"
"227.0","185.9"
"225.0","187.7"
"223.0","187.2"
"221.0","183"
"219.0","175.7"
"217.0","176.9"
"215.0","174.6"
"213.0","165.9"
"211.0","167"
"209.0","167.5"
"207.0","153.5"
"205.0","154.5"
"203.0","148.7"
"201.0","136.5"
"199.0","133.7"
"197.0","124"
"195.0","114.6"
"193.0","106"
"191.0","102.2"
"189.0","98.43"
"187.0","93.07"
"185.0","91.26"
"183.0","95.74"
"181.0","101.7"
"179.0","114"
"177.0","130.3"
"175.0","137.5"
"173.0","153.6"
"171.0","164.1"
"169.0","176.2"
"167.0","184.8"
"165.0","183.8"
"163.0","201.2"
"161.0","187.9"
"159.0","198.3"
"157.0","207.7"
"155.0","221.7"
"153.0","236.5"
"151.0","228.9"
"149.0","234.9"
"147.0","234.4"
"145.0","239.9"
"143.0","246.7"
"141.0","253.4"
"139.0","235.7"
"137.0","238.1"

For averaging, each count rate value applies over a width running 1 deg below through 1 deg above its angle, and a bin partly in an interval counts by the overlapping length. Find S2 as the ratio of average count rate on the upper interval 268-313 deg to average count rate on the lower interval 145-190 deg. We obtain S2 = 1.63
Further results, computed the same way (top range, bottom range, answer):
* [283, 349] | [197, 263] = 1.67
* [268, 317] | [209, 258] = 1.40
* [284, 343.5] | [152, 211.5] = 2.14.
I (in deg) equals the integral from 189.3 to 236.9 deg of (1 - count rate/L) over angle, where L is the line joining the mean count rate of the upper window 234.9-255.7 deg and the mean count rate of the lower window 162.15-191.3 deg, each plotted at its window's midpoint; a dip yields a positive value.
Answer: 4.6 deg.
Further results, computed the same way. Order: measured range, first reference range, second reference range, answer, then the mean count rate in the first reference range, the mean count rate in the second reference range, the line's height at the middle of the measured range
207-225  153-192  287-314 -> 2.1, 152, 286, 198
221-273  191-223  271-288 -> -2.4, 152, 264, 213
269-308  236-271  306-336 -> 2.2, 234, 339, 289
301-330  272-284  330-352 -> 0.5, 265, 374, 330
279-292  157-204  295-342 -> 1.1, 140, 331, 285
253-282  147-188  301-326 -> 1.2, 169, 318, 271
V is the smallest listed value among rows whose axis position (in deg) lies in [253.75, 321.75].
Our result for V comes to 235.4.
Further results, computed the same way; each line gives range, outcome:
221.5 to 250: 183.3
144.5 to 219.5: 91.26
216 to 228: 175.7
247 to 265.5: 218.5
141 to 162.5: 187.9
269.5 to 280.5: 260.8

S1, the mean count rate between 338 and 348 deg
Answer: 371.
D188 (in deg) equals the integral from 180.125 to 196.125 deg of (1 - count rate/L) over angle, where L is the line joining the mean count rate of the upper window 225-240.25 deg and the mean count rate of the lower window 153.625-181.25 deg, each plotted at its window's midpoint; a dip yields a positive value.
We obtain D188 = 7.0 deg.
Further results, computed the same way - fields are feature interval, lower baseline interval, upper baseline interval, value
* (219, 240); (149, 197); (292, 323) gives 2.6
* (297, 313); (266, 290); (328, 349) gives 1.0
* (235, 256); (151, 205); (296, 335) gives 1.7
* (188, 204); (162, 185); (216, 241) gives 4.3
